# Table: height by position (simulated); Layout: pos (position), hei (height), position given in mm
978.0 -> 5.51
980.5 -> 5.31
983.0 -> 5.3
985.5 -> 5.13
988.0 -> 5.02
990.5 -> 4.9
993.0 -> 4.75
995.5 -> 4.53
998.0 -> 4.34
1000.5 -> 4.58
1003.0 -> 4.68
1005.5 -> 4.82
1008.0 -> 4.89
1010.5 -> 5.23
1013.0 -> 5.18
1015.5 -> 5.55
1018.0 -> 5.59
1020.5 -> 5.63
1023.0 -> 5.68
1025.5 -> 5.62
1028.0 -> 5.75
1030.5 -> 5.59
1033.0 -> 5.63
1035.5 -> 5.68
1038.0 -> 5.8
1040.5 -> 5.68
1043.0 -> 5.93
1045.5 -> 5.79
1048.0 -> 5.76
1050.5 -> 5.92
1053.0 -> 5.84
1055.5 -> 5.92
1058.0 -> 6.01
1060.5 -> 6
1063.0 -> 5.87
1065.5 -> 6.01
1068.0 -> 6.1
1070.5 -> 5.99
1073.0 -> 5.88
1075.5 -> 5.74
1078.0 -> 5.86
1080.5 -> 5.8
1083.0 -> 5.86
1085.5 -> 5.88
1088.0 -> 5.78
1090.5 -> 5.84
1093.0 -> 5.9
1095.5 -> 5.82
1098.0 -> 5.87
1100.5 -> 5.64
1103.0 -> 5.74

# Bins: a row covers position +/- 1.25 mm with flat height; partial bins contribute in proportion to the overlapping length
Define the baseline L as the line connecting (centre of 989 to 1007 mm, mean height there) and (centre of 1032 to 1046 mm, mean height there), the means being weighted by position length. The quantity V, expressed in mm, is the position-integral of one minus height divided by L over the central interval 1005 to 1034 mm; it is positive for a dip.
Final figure -1.15 mm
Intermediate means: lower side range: 4.67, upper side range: 5.75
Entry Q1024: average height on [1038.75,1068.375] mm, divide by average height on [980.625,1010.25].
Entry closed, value 1.22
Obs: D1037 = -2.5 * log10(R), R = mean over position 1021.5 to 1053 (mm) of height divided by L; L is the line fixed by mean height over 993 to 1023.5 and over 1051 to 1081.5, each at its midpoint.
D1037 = -0.05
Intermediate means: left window 5.03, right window 5.92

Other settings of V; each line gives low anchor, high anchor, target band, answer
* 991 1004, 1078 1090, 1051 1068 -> -1.5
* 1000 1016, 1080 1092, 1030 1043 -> -1.0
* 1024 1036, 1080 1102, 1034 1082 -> -1.2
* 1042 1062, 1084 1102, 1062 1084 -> -0.2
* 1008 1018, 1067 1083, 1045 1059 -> -0.5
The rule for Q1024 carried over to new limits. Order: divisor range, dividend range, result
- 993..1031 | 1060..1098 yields 1.14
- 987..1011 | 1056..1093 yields 1.24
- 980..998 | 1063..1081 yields 1.20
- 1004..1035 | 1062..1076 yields 1.09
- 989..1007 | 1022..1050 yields 1.23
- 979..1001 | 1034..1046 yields 1.18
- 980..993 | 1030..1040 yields 1.12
